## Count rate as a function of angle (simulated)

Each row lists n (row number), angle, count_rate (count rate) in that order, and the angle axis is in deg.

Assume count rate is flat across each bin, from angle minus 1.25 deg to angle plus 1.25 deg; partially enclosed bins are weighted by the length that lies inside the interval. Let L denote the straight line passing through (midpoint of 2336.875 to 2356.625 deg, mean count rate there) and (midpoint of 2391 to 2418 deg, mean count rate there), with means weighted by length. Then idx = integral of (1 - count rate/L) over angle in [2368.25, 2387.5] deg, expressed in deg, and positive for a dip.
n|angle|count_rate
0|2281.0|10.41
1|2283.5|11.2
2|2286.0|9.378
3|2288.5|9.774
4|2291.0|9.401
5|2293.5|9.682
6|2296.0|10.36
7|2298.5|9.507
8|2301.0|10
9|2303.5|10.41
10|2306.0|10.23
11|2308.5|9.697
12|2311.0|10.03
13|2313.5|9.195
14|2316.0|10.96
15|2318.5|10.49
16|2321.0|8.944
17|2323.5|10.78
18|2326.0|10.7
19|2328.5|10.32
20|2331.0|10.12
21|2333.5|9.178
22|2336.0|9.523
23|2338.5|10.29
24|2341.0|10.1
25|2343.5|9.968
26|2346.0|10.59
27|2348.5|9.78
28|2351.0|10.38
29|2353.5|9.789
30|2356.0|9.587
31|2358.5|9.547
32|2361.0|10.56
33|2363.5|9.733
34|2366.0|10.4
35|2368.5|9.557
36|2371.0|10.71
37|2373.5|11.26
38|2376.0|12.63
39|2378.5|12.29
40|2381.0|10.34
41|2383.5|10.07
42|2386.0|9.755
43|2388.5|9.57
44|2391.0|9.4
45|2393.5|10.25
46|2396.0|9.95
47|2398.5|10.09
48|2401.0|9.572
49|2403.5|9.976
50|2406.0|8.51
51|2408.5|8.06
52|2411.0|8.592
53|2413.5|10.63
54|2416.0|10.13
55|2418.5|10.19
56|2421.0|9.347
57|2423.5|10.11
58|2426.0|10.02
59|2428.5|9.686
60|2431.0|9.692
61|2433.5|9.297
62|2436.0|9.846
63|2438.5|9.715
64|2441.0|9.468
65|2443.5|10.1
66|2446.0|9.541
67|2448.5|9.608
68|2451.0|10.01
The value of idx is -2.1 deg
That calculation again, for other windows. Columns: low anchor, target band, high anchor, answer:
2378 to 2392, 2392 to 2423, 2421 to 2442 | 0.98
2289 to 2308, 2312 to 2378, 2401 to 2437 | -2.90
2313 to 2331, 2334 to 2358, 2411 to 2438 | 0.42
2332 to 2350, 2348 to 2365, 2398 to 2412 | -0.35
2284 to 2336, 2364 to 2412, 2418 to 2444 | -1.11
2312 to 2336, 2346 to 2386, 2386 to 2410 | -2.87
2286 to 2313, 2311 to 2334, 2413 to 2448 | -0.58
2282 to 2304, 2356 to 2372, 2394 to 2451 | -0.40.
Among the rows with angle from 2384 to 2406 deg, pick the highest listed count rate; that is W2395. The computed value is 10.25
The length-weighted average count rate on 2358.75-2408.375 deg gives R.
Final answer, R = 10.2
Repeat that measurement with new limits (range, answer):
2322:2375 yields 10.1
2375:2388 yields 10.9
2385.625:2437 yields 9.65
